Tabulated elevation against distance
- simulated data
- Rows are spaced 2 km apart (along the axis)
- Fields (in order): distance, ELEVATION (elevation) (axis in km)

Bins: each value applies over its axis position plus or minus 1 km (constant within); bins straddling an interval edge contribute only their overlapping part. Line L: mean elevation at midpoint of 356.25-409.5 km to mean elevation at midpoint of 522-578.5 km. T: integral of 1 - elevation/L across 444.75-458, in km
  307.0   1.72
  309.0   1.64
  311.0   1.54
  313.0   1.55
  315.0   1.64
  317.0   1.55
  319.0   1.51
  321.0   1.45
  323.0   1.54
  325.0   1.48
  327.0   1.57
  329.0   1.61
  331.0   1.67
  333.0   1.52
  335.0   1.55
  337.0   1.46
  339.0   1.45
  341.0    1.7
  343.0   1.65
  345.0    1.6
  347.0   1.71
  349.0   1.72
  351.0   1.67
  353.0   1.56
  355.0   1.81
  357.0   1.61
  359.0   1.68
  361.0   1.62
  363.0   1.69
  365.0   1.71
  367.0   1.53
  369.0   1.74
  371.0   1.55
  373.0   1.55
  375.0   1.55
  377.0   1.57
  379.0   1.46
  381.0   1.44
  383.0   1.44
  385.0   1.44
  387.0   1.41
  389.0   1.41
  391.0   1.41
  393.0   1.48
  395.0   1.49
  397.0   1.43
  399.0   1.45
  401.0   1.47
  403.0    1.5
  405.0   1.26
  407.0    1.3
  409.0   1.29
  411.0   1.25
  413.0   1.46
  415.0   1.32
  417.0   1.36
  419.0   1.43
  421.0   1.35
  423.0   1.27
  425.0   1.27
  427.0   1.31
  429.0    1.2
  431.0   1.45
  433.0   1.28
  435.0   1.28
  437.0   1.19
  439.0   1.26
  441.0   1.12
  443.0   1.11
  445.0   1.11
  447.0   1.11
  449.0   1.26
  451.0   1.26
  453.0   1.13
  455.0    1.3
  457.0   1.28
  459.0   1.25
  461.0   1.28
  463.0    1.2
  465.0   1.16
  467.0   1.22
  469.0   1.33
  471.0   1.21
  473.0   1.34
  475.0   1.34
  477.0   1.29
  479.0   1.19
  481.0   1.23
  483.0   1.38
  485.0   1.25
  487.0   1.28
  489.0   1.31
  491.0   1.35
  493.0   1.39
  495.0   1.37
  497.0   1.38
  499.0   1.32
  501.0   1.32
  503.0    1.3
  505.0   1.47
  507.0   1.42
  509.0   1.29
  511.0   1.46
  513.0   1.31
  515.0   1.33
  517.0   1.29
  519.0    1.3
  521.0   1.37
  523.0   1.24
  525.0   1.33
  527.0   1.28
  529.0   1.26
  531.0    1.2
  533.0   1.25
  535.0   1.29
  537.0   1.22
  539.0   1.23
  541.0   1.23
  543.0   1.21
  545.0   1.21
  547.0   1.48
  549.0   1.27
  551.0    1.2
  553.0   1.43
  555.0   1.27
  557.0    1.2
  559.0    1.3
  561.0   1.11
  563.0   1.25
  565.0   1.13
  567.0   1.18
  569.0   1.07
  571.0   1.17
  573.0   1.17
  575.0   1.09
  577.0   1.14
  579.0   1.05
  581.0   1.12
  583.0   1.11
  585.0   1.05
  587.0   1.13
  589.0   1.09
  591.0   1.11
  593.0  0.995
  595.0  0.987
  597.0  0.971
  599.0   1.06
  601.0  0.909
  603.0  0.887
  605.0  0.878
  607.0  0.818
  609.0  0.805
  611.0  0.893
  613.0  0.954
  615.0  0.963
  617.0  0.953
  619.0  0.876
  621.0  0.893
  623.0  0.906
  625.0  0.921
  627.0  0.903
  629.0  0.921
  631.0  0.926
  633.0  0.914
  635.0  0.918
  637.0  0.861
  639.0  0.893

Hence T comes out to 1.7 km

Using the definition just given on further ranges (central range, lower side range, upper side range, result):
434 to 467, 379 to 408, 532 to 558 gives 3.8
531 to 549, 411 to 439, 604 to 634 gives -3.2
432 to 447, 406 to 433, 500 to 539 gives 1.5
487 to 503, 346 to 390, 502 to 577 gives 0.1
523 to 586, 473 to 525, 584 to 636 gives -4.0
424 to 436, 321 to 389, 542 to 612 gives 1.0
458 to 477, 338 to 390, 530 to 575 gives 1.8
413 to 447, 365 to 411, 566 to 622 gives 2.5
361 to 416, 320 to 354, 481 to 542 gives 1.3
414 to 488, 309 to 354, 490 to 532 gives 8.1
